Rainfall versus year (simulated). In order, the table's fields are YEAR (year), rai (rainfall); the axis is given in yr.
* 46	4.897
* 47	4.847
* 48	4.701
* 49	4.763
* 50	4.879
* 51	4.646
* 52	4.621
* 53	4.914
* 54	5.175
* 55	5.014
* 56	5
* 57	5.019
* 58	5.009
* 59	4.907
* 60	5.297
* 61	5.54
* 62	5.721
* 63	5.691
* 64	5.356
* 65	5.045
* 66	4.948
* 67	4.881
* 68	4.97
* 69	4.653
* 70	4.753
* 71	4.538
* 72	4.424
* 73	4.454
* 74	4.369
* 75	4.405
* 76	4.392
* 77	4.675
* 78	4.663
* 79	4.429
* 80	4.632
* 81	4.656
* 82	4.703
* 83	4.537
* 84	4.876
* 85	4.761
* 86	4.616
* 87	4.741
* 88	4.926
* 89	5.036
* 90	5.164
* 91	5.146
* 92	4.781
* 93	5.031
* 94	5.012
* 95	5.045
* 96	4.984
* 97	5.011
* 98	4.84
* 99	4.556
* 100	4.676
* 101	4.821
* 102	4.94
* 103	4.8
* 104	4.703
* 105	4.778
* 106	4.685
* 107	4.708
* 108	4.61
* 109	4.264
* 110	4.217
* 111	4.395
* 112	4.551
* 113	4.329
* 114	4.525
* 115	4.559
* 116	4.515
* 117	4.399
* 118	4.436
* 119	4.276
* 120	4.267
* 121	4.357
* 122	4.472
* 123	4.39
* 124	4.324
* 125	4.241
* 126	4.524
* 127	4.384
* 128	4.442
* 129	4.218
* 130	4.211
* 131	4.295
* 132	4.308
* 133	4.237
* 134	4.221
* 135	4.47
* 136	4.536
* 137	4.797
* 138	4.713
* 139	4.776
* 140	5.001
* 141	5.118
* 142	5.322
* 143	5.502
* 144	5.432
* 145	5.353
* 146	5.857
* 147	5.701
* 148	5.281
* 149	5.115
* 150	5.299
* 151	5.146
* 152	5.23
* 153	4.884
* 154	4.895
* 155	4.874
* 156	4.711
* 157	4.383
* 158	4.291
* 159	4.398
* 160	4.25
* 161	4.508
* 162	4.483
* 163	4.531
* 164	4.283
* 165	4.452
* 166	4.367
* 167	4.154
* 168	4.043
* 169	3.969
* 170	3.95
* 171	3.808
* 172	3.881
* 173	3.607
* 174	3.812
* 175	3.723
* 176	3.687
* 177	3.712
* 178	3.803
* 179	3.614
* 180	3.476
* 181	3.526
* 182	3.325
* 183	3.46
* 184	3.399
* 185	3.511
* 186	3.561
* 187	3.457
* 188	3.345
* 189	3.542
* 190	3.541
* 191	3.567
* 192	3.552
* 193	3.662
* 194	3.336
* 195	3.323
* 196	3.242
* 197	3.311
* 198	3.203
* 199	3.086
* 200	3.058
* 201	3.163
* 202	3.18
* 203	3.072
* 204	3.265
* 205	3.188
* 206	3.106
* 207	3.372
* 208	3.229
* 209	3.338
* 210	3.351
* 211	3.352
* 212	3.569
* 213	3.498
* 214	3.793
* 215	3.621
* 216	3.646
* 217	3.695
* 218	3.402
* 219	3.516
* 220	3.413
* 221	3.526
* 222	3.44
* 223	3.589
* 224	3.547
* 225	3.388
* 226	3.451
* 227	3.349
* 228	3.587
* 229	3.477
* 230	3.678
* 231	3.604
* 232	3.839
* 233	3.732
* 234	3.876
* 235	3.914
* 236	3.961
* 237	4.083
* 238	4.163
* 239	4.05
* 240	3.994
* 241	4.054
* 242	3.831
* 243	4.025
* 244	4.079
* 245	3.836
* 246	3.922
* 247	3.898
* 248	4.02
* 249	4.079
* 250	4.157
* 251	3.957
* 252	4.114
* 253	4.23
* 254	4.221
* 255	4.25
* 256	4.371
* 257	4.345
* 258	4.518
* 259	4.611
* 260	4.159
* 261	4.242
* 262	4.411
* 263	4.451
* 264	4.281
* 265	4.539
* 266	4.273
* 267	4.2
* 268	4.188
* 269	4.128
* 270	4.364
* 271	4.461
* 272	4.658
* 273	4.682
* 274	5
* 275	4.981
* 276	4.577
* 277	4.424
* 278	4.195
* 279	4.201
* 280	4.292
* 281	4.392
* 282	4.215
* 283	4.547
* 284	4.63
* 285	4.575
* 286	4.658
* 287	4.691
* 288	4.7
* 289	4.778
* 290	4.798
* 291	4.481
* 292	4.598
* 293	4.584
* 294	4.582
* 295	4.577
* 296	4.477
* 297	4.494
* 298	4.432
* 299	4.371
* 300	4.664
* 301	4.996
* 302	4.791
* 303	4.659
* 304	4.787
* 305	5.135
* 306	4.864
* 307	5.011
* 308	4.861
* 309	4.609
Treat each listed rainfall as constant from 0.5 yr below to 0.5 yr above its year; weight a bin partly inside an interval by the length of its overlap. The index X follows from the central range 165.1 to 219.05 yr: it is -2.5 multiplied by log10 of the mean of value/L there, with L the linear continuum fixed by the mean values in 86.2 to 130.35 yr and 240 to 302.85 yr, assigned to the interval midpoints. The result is 0.266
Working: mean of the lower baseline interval 4.62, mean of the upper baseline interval 4.39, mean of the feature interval 3.52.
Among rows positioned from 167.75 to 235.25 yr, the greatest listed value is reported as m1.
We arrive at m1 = 4.043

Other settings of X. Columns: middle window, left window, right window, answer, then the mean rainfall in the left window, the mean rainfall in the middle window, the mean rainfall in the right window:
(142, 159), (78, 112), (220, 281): -0.13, 4.76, 5.11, 4.09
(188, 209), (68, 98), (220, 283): 0.29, 4.74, 3.3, 4.1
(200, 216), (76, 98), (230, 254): 0.24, 4.82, 3.34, 3.97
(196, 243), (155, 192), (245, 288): 0.17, 3.9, 3.54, 4.36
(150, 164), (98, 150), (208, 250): -0.07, 4.67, 4.67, 3.71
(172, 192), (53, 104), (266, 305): 0.30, 4.87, 3.57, 4.55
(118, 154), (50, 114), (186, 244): -0.12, 4.81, 4.76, 3.53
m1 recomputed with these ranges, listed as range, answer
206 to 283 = 5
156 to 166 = 4.711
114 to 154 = 5.857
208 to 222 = 3.793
